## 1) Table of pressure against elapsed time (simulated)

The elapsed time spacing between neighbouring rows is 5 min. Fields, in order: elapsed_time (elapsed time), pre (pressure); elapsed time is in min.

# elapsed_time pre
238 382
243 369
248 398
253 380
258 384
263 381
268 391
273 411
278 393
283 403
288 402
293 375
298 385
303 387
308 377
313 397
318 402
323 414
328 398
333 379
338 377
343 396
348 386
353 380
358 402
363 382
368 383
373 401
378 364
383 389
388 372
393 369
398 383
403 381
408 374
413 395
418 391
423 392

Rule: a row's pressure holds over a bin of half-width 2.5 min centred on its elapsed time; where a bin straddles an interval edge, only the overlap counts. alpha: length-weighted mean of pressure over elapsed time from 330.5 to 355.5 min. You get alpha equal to 384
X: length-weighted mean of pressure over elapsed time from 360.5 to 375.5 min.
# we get 389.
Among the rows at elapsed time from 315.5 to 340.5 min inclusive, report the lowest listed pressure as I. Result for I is 377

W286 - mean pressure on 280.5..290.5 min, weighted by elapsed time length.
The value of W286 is 402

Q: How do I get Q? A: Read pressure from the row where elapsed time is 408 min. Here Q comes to 374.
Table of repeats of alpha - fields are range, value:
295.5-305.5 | 386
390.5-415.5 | 380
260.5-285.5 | 396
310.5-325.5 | 404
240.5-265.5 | 382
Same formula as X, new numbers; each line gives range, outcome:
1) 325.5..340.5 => 385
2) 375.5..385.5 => 376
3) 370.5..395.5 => 379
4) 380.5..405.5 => 379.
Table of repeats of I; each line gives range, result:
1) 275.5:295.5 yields 375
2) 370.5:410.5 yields 364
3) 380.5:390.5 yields 372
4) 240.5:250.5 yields 369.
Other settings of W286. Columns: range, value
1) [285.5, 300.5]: 387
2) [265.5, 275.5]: 401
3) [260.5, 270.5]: 386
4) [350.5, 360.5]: 391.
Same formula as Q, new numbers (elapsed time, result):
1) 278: 393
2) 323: 414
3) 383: 389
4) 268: 391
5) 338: 377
